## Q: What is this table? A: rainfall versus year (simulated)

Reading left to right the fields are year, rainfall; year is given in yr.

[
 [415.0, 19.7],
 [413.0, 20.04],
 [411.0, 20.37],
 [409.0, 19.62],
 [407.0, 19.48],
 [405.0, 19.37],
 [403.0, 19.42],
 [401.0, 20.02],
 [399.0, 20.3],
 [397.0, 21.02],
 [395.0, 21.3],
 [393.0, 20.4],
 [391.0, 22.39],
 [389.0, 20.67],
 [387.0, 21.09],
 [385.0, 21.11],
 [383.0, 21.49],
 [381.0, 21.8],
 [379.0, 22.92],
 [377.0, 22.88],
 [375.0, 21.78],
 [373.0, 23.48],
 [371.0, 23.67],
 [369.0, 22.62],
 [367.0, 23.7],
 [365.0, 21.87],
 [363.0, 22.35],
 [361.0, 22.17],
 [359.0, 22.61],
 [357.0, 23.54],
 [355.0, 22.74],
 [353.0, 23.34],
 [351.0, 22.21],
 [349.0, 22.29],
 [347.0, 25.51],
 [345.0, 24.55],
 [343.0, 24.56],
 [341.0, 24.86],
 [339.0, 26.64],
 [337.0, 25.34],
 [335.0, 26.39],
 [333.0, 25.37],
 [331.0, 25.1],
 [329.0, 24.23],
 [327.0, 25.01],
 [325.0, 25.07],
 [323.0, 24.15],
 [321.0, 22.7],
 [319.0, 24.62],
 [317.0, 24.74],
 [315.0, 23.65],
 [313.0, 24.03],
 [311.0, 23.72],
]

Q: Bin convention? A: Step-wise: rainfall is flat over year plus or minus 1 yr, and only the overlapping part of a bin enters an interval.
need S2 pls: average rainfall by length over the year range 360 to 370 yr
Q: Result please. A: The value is 22.5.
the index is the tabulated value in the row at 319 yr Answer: 24.62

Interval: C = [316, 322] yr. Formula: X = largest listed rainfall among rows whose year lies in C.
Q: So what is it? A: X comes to 24.74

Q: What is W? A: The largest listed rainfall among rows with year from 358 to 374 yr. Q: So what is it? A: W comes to 23.7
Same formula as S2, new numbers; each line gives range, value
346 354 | 23.3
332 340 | 25.9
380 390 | 21.2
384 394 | 21.1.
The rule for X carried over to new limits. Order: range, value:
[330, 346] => 26.64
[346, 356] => 25.51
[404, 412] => 20.37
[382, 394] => 22.39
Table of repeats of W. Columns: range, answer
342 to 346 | 24.56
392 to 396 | 21.3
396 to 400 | 21.02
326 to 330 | 25.01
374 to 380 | 22.92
